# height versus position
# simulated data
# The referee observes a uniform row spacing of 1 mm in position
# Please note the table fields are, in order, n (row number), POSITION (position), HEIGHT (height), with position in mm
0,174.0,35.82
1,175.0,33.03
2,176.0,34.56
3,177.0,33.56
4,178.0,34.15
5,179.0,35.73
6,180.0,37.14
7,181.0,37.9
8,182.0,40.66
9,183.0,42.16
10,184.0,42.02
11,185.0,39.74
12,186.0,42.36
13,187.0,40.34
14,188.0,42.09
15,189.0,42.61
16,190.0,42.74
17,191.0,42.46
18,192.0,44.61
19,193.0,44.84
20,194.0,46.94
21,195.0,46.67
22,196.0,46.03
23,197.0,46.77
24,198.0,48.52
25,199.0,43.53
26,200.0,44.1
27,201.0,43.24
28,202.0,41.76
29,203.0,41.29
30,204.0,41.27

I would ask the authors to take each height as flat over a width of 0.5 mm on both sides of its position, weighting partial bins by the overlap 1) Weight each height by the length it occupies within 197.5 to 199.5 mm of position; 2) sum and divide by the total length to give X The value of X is 46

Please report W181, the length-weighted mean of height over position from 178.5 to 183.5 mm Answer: 38.7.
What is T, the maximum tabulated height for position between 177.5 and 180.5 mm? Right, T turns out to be 37.14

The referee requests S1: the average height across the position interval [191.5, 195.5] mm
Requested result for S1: 45.8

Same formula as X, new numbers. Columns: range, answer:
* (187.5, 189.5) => 42.4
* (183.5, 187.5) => 41.1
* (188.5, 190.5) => 42.7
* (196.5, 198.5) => 47.6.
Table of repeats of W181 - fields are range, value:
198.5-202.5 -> 43.2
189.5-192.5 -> 43.3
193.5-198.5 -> 47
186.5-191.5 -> 42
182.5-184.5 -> 42.1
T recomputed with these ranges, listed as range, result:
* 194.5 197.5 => 46.77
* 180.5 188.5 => 42.36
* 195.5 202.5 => 48.52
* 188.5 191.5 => 42.74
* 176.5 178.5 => 34.15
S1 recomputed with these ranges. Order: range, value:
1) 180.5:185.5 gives 40.5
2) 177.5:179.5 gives 34.9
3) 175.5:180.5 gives 35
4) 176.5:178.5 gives 33.9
